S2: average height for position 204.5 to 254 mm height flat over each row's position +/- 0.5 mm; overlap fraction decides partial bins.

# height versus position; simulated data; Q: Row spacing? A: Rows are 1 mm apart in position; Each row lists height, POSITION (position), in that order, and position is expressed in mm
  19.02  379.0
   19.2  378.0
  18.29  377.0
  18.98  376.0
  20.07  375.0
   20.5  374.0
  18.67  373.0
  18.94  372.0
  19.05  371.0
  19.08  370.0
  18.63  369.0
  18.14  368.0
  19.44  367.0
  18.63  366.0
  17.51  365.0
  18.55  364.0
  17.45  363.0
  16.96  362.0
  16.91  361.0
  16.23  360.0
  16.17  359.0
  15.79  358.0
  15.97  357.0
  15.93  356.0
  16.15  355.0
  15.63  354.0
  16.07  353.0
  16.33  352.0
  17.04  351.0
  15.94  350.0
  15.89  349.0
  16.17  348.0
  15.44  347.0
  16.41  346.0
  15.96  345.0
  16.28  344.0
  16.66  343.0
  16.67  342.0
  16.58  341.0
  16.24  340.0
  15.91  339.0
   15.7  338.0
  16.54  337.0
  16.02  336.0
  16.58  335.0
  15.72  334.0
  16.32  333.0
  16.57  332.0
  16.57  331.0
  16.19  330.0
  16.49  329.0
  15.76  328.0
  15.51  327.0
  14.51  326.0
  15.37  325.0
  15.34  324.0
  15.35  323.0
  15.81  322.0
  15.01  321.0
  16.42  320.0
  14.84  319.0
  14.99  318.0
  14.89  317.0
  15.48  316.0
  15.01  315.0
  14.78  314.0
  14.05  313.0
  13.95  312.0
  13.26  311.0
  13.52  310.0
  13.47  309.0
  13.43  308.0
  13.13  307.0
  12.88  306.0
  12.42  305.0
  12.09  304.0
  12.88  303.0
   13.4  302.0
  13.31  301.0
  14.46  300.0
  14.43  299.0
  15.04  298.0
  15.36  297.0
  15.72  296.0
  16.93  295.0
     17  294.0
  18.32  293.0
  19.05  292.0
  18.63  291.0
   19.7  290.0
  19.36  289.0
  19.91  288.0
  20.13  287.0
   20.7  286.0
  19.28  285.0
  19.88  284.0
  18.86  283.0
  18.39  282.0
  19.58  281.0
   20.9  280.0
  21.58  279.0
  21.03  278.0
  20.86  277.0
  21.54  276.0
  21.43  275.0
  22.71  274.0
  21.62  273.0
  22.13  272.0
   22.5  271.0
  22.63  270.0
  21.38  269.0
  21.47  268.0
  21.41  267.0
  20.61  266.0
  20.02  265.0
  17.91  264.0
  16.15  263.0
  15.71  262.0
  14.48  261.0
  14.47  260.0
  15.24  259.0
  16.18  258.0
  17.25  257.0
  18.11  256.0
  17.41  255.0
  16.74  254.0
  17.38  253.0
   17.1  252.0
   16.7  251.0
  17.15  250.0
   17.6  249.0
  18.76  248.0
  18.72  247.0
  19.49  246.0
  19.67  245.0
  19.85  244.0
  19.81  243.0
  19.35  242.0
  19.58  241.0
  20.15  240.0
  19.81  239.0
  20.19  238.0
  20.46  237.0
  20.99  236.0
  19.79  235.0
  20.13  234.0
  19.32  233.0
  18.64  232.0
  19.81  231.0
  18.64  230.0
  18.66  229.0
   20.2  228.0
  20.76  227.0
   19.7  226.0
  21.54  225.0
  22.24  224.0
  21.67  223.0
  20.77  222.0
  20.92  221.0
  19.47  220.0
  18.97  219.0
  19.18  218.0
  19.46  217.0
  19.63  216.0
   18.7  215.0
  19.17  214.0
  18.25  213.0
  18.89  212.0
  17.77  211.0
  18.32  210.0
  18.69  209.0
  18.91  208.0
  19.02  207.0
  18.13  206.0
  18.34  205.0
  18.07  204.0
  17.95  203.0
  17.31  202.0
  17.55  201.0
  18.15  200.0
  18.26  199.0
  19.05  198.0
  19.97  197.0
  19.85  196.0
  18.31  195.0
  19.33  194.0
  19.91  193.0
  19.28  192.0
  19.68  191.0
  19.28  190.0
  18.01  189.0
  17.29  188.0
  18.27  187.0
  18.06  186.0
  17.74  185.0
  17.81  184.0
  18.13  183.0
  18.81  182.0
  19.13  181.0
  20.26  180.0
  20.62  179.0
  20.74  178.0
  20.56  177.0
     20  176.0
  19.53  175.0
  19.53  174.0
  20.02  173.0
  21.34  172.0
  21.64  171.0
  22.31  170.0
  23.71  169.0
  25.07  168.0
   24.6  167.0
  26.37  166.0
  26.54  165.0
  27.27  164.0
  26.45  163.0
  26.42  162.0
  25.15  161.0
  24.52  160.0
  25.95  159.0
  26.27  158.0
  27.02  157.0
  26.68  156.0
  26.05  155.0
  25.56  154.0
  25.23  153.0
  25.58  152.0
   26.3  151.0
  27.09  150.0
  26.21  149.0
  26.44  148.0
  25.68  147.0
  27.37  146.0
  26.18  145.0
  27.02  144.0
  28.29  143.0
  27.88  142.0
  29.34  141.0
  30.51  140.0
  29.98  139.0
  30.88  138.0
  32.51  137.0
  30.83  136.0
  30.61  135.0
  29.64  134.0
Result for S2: 19.3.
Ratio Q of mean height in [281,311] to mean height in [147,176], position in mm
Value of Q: 0.66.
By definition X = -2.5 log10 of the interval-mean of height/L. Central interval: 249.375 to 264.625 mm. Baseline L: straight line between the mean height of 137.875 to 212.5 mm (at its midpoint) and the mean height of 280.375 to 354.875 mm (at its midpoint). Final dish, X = 0.13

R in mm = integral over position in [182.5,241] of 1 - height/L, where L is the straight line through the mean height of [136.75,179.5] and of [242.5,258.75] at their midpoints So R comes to 4.9 mm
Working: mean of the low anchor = 25.4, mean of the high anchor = 18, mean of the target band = 19.2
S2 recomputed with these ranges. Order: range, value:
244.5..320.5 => 17.4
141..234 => 21.4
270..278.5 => 21.8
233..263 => 18.2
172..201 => 19.1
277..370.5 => 16.4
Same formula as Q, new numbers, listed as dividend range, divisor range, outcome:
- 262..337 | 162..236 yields 0.86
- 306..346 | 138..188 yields 0.64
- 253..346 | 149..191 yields 0.75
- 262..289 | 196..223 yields 1.08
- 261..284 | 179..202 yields 1.08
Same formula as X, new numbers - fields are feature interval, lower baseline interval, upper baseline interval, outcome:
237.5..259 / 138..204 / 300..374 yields 0.069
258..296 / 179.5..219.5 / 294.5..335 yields -0.209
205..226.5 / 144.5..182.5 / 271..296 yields 0.145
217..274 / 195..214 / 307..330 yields -0.124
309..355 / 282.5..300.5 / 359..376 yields 0.161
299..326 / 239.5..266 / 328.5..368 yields 0.193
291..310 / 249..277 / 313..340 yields 0.156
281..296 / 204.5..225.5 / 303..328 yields -0.199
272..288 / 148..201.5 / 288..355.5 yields -0.182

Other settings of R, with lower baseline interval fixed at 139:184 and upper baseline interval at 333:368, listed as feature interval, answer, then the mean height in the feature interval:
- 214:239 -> 2.00 mm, 20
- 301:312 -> 3.15 mm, 13.1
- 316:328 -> 1.64 mm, 15.3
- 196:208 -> 2.27 mm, 18.4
